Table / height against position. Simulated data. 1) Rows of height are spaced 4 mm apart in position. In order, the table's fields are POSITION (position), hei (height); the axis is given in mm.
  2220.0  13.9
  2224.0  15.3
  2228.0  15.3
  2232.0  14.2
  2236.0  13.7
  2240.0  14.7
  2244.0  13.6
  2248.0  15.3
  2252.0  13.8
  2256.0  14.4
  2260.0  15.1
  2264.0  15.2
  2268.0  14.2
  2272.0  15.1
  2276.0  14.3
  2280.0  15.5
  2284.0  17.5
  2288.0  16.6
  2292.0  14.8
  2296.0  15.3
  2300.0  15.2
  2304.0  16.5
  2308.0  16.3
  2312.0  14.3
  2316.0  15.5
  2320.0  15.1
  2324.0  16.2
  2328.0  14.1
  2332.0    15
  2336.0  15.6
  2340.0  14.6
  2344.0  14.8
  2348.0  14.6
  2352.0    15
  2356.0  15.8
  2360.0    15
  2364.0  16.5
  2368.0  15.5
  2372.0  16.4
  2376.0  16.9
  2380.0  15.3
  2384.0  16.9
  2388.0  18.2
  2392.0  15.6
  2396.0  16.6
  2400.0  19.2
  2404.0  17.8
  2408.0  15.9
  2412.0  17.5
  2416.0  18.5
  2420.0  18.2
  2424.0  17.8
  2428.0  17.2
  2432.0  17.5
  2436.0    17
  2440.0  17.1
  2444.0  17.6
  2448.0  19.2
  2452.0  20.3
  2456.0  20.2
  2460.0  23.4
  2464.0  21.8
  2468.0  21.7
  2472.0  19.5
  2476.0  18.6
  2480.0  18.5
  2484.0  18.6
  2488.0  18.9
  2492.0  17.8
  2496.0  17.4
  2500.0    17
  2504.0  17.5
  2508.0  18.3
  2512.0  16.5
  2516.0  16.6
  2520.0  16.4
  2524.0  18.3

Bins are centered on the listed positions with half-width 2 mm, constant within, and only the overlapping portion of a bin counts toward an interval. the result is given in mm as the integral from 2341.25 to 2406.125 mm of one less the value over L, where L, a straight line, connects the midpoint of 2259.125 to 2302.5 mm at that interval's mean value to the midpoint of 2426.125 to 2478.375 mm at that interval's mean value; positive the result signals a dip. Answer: 4.8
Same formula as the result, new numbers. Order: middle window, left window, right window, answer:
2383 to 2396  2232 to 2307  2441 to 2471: 1.2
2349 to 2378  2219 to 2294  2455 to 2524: 1.4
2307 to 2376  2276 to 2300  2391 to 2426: 4.9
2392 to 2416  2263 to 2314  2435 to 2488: 1.1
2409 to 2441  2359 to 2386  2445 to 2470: 2.6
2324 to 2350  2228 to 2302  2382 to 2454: 2.1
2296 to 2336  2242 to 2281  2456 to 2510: 1.0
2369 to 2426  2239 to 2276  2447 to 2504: 1.7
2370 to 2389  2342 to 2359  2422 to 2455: -0.7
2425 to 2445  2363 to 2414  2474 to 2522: -0.1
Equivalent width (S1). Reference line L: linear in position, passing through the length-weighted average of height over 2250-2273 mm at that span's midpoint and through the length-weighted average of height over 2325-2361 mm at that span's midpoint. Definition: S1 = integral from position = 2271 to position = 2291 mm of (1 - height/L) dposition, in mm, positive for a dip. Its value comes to -1.47 mm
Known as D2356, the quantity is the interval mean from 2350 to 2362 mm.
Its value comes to 15.3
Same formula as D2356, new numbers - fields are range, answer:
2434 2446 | 17.2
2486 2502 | 17.8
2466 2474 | 20.6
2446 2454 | 19.8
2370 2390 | 16.7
